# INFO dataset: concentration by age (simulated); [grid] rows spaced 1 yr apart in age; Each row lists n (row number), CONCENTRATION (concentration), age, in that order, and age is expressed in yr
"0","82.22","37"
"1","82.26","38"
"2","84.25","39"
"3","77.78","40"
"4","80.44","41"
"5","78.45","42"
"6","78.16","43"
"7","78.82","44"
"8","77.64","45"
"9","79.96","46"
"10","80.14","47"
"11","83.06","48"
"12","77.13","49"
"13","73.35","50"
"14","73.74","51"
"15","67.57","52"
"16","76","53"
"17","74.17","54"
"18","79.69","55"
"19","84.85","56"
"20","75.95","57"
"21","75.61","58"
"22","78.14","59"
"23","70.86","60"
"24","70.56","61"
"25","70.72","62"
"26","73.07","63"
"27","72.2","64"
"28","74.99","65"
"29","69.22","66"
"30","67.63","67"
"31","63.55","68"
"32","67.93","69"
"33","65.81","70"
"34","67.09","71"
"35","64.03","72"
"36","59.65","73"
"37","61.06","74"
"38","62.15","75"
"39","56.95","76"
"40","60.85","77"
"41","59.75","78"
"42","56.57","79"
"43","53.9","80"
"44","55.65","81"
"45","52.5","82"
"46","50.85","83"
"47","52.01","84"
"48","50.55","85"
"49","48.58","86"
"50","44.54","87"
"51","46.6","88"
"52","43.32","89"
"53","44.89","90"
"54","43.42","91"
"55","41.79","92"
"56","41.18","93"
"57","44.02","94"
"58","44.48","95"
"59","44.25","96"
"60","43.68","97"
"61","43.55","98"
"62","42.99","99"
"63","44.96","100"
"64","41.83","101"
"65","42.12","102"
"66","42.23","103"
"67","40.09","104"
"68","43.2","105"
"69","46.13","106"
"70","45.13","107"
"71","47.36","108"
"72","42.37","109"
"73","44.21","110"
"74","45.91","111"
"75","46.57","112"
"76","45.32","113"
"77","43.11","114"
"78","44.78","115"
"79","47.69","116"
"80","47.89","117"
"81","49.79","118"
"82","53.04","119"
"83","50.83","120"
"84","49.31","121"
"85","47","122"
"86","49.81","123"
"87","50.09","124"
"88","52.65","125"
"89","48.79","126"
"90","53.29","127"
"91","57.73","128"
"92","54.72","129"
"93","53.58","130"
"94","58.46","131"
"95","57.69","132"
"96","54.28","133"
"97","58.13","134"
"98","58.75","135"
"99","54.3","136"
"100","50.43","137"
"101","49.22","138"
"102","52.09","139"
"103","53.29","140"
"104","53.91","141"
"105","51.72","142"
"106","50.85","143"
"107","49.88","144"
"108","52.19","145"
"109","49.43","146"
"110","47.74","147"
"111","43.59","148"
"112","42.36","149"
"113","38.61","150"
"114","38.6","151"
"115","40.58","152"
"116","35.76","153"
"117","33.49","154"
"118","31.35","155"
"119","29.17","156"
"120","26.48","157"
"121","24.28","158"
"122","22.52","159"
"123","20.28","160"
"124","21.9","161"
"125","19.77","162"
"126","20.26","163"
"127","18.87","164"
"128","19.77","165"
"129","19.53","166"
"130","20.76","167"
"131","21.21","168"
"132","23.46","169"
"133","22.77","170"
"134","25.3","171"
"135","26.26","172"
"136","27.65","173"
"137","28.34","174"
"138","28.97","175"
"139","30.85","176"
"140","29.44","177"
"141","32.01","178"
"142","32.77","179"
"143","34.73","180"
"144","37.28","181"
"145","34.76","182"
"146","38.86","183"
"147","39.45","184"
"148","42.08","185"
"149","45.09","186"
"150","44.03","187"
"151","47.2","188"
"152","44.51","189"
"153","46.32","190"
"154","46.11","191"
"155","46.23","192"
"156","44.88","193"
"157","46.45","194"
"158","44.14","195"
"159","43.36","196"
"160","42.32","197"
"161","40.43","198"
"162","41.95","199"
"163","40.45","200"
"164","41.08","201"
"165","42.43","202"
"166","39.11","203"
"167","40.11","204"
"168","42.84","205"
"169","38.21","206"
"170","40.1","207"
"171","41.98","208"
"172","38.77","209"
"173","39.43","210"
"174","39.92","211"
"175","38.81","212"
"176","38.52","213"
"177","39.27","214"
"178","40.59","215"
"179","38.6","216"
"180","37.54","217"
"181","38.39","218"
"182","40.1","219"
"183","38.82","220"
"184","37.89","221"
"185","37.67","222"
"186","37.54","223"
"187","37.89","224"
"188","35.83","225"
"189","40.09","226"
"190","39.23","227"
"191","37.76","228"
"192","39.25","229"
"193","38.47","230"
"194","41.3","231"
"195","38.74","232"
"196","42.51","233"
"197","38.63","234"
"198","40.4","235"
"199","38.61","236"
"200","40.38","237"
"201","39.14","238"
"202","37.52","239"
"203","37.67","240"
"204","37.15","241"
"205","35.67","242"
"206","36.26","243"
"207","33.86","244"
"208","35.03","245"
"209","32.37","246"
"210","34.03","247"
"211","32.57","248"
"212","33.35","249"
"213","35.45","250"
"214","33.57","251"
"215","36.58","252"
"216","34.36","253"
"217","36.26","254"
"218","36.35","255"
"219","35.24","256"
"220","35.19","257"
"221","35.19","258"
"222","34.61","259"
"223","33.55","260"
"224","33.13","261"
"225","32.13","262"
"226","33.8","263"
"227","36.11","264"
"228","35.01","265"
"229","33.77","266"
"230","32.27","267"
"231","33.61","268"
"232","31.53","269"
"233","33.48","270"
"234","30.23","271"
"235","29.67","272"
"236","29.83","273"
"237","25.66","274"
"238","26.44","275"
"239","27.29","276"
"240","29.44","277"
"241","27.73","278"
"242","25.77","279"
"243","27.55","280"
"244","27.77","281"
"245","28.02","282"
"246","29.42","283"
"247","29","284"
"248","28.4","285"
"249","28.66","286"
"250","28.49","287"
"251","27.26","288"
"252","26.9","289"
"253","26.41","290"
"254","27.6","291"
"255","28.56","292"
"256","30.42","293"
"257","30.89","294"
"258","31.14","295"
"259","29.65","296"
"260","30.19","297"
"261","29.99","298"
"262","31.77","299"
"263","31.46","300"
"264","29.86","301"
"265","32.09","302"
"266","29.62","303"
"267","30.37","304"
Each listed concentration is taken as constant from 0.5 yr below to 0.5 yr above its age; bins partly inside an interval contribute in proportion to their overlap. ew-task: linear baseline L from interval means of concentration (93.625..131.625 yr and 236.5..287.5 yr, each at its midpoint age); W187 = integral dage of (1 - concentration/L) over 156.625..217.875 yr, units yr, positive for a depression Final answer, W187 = 7.1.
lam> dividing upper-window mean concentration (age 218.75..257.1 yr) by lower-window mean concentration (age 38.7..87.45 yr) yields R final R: 0.54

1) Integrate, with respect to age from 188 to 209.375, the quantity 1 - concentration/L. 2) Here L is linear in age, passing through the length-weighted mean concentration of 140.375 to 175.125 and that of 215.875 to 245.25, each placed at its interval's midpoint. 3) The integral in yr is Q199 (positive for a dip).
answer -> -4.2 yr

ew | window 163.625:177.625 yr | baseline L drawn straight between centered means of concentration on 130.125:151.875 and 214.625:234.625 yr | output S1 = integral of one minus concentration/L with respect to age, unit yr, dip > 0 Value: 6.56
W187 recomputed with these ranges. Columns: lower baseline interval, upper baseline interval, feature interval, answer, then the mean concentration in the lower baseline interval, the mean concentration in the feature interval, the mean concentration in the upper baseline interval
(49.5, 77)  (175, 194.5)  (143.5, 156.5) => 2.05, 70.1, 41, 39.9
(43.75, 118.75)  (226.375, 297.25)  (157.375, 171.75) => 7.67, 57.7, 21.6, 33.1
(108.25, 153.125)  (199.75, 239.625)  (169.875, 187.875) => 4.09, 49.4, 33.9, 39.3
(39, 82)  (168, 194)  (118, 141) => -1.06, 70.8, 53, 35.9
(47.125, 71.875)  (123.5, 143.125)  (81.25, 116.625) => 9.91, 73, 45.1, 53.8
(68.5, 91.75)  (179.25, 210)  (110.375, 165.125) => 4.97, 55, 44.2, 41.7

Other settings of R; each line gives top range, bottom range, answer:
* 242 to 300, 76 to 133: 0.65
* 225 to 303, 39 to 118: 0.56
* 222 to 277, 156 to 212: 1.02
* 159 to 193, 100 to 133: 0.65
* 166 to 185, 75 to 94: 0.59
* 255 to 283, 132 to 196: 0.83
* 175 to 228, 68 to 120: 0.80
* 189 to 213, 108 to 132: 0.85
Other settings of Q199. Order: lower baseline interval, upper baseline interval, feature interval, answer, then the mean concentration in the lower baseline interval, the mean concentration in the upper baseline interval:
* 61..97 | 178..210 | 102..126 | 2.38 yr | 56.5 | 41.4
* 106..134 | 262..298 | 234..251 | -0.88 yr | 49.8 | 29.7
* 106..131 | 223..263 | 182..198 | -0.72 yr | 48.9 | 36.5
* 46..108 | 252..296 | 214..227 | 0.00 yr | 59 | 30.8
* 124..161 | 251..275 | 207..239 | -1.53 yr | 45.6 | 33.2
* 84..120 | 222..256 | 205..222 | -0.30 yr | 45.1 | 37.1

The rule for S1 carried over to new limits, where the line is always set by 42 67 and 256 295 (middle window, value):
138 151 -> 2.0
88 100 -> 4.2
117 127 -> 1.9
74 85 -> 2.2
